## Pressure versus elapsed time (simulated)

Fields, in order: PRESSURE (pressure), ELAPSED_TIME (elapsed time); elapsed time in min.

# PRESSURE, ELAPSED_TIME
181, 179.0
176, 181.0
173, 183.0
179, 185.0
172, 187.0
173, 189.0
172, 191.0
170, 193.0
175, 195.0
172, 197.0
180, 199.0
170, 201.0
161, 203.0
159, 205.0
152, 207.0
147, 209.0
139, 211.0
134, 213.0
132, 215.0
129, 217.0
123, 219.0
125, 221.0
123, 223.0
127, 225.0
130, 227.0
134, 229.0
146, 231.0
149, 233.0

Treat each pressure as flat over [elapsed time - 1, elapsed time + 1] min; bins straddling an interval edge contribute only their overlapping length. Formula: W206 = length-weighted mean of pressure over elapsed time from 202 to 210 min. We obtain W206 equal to 155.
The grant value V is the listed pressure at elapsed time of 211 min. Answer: 139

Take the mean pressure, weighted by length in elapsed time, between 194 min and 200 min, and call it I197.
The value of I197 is 176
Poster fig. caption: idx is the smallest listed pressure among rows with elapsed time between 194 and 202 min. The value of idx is 170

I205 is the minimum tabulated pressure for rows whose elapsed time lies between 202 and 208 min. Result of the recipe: 152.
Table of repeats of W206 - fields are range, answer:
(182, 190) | 174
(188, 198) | 172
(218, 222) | 124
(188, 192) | 172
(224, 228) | 128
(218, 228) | 126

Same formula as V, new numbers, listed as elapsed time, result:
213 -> 134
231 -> 146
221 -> 125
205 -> 159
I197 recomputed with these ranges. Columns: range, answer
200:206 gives 163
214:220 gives 128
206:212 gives 146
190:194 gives 171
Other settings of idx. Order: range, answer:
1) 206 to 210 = 147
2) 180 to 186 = 173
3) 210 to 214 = 134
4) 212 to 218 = 129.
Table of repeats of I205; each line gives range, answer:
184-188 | 172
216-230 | 123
